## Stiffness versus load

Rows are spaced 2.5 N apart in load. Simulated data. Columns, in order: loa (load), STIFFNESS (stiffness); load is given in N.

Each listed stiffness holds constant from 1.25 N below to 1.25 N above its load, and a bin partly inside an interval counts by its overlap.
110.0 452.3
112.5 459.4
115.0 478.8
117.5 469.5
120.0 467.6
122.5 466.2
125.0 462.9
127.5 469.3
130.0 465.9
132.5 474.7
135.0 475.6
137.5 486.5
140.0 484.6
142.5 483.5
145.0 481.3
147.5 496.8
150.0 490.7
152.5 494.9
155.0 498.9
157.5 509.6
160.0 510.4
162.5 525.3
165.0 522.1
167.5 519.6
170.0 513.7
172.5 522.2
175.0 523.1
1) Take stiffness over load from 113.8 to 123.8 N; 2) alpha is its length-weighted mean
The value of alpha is 470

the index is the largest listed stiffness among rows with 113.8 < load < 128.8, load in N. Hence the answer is 478.8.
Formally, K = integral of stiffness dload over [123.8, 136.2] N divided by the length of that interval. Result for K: 470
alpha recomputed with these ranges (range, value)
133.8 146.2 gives 482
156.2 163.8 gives 515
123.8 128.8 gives 466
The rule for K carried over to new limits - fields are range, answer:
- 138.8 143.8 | 484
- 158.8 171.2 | 518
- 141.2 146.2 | 482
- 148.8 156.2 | 495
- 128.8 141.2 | 477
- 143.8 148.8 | 489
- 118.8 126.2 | 466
